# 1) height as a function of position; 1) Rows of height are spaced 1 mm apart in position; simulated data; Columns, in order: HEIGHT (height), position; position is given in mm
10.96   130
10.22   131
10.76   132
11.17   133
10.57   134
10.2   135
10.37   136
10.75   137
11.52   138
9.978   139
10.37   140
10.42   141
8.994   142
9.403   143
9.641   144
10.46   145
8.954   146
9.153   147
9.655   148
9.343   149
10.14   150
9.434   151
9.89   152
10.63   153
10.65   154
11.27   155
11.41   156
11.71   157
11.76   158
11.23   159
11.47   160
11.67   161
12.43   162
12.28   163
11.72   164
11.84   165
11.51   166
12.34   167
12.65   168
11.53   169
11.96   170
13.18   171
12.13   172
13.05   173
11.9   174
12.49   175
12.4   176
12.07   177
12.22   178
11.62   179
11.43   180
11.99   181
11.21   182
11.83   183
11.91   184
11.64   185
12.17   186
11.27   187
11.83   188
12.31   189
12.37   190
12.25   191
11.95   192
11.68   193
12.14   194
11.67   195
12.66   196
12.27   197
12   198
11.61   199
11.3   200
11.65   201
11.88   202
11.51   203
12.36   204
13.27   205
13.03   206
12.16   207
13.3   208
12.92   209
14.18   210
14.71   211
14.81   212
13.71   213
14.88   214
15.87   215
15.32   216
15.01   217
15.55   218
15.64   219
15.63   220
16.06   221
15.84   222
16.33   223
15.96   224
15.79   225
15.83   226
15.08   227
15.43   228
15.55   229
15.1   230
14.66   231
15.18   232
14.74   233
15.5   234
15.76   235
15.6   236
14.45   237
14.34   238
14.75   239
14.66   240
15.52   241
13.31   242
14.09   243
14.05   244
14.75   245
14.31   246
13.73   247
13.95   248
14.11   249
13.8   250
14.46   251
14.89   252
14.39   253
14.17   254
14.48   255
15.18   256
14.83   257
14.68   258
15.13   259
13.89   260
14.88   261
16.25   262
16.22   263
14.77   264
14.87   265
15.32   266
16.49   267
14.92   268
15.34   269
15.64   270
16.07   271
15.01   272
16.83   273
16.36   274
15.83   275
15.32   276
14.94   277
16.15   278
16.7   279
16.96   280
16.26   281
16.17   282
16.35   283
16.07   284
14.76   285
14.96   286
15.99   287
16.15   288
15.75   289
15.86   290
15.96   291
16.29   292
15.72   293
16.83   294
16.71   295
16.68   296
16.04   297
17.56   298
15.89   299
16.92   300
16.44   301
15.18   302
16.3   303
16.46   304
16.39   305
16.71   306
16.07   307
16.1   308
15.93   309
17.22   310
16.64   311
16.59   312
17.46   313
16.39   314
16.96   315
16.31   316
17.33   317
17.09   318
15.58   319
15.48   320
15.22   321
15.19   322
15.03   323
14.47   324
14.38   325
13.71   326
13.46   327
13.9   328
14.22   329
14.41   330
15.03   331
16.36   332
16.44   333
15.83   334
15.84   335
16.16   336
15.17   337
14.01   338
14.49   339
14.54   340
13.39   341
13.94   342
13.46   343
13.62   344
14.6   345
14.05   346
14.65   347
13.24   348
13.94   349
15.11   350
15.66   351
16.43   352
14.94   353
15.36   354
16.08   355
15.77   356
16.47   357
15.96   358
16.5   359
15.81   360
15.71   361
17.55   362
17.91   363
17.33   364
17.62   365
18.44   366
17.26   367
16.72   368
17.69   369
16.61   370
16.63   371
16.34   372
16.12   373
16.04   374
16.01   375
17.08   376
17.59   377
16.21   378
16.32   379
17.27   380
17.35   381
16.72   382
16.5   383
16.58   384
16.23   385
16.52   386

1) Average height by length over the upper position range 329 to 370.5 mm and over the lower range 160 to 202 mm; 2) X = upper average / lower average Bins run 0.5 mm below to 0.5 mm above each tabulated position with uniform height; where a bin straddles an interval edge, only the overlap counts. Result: 1.3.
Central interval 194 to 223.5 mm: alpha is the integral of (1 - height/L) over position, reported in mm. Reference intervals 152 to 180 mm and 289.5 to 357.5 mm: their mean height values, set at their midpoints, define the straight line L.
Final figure -1.82 mm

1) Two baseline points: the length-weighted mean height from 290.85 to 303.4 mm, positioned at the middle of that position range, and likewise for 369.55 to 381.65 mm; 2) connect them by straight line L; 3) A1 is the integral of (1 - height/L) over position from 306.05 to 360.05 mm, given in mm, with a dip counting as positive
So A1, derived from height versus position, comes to 3.7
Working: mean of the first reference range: 16.4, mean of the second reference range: 16.6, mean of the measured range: 15.3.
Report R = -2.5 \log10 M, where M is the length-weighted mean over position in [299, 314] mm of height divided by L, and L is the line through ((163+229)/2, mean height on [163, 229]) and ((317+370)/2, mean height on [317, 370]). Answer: -0.11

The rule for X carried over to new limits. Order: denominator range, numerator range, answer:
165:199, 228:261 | 1.22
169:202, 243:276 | 1.25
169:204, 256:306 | 1.32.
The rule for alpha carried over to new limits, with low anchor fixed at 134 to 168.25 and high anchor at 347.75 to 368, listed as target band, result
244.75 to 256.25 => -0.8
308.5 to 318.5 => -1.2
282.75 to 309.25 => -2.9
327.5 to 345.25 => 1.0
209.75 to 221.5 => -2.5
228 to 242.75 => -2.3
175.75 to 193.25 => -0.4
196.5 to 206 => 0.0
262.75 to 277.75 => -1.8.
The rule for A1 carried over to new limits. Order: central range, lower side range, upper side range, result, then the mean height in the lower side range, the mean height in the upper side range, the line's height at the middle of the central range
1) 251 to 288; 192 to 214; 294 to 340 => -2.5 mm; 12.6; 15.8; 14.5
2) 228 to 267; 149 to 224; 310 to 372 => -2.9 mm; 12.5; 15.6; 13.7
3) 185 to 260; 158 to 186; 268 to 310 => -1.3 mm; 12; 16.1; 13.8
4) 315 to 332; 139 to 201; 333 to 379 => -0.1 mm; 11.4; 15.8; 15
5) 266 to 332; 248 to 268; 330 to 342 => -3.9 mm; 14.9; 15.1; 15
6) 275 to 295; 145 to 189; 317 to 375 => -2.6 mm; 11.5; 15.5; 14.1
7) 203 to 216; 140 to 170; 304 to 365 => -1.6 mm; 10.8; 15.5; 12.3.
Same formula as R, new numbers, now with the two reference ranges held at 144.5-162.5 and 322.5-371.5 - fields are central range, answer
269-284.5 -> -0.17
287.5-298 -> -0.16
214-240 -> -0.23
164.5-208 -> -0.06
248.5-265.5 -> -0.12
